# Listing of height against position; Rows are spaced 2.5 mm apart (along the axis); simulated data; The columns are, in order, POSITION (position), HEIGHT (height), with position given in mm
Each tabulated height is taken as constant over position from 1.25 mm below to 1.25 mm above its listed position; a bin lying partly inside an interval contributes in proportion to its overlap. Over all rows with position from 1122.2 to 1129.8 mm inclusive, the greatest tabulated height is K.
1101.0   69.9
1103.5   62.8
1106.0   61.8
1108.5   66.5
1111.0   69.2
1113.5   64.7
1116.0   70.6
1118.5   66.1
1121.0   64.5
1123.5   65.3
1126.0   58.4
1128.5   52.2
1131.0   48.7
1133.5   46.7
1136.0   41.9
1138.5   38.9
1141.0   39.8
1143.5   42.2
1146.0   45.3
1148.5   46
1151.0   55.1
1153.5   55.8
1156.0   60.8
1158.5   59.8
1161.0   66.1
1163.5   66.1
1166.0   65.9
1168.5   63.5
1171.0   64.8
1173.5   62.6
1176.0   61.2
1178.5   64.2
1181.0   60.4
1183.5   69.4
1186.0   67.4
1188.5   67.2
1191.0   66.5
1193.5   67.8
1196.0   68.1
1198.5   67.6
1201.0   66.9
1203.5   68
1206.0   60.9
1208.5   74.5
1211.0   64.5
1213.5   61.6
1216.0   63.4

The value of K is 65.3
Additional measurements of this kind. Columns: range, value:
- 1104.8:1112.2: 69.2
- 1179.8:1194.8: 69.4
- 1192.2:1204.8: 68.1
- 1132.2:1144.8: 46.7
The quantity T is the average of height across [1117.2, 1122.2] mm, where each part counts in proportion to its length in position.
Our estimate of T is 65.4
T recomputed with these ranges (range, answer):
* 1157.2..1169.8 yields 64.3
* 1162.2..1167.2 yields 66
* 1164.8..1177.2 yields 63.6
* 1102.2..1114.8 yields 65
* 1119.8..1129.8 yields 60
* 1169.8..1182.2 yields 62.6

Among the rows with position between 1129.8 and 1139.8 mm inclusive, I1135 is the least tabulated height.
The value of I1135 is 38.9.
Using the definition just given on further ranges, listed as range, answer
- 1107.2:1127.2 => 58.4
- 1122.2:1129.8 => 52.2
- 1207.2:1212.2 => 64.5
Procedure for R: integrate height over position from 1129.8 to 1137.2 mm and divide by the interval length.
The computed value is 45.8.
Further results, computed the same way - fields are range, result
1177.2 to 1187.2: 65.3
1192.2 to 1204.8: 67.6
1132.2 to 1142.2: 41.9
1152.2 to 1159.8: 58.8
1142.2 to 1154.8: 48.9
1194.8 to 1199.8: 67.8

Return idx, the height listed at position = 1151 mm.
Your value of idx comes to 55.1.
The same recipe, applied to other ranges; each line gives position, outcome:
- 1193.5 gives 67.8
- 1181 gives 60.4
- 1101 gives 69.9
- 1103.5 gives 62.8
